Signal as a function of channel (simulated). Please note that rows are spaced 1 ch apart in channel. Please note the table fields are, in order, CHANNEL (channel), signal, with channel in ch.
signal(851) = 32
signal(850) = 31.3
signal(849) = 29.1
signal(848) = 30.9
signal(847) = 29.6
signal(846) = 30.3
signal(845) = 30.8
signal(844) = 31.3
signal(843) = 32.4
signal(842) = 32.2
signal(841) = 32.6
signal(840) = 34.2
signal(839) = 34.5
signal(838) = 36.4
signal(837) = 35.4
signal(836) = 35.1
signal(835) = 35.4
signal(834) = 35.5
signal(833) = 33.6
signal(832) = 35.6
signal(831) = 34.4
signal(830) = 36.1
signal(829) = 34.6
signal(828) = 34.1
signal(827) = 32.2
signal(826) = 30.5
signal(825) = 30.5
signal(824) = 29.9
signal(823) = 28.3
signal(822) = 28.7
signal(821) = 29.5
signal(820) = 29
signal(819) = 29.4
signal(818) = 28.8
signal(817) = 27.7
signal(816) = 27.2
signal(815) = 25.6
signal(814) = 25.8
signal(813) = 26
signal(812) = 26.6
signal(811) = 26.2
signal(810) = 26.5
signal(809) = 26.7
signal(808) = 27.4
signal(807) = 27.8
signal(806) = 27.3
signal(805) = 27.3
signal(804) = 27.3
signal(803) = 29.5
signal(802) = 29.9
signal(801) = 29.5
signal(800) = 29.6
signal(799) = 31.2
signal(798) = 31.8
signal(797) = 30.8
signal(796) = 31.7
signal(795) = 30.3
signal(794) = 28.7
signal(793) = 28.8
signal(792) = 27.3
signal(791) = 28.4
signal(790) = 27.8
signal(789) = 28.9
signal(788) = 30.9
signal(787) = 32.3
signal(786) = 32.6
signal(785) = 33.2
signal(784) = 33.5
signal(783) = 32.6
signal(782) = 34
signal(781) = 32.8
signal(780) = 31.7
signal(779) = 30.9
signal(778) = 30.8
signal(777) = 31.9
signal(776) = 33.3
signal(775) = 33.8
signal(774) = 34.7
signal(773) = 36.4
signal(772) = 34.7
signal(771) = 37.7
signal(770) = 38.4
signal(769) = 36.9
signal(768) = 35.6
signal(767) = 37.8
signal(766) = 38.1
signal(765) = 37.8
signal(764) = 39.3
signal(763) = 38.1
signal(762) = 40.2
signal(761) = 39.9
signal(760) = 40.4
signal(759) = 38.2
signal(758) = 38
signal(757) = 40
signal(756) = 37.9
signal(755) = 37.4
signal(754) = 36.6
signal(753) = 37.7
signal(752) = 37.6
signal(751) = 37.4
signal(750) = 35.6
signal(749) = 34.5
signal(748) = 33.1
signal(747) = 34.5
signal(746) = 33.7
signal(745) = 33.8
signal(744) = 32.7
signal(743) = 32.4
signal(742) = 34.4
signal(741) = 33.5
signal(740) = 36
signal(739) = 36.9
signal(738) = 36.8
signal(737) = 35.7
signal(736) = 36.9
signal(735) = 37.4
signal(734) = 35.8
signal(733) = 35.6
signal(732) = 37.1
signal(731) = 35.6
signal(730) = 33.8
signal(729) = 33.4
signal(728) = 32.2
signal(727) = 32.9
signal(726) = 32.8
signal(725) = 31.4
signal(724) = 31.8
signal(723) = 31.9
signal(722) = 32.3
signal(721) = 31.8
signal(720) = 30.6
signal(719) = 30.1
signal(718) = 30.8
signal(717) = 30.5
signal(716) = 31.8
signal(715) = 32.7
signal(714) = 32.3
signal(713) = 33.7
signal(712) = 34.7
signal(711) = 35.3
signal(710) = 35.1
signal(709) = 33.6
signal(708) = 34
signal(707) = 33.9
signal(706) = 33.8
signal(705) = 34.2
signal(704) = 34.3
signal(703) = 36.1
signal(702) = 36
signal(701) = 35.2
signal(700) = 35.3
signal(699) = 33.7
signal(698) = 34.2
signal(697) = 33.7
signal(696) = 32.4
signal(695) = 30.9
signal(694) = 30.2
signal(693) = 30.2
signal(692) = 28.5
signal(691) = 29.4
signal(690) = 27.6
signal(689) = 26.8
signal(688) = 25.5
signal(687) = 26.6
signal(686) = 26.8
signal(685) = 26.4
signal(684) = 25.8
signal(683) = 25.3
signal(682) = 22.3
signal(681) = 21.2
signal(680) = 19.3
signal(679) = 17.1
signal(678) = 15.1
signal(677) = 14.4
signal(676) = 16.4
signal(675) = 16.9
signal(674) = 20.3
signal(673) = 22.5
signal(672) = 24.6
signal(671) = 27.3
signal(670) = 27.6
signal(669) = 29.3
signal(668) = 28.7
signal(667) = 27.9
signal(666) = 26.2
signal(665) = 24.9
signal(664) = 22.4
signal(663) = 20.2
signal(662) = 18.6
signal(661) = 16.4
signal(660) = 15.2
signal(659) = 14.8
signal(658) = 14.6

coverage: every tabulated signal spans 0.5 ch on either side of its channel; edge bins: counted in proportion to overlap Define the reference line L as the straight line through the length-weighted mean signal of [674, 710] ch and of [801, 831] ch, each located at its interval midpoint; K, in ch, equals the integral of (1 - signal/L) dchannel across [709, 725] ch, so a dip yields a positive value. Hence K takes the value -2.3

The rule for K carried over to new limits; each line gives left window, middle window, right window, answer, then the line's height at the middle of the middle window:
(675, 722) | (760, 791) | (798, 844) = -4.6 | 30.1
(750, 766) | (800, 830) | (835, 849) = 5.0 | 34.5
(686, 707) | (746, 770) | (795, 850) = -4.9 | 31.1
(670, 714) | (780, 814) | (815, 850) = 1.5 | 31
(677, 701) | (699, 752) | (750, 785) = -4.8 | 31.3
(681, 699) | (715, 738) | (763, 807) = -2.7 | 29.9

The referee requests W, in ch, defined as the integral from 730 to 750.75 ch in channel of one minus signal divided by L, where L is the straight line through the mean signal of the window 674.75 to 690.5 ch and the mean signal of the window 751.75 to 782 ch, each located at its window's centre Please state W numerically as -2.1 ch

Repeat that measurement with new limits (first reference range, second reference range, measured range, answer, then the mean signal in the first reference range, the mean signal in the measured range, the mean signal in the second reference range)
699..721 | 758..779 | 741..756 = 0.17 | 33.5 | 35.1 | 36.6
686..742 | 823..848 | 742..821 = 1.17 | 33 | 32.5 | 33.1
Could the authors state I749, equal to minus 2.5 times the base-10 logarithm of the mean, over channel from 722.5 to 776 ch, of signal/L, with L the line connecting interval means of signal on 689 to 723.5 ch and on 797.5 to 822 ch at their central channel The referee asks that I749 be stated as -0.17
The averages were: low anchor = 32.6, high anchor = 28.1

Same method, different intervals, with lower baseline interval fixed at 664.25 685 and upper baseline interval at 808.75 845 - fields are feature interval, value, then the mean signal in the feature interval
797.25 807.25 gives 0.02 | 29.2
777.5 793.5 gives -0.08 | 31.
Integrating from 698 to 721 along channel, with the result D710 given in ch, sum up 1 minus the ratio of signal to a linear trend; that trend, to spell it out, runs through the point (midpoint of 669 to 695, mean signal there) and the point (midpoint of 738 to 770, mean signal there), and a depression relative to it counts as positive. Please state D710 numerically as -3.8 ch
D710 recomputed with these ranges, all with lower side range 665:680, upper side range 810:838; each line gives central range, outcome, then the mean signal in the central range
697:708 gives -4.8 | 34.6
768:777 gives -2.4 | 35.5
